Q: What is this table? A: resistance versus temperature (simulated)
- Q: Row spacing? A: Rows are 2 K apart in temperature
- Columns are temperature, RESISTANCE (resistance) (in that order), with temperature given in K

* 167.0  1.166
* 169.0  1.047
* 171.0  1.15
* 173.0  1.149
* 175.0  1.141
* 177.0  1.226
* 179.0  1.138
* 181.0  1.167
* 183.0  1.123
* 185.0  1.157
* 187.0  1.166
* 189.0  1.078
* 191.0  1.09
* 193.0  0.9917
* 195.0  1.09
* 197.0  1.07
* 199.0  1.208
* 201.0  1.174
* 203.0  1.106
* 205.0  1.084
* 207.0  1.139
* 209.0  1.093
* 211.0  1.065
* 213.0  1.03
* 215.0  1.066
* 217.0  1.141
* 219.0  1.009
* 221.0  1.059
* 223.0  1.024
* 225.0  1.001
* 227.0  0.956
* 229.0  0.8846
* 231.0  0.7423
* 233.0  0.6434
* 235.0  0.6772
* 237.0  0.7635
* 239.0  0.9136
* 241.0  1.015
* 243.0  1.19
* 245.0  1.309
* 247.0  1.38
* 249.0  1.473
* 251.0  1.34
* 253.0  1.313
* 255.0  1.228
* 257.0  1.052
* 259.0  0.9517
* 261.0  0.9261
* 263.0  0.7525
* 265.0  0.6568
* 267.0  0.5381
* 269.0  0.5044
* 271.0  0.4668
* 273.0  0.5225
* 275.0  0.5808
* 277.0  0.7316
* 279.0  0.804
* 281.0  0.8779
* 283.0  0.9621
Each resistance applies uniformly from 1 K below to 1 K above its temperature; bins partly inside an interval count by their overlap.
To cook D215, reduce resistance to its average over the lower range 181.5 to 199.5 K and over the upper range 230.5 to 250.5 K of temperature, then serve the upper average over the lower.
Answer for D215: 0.9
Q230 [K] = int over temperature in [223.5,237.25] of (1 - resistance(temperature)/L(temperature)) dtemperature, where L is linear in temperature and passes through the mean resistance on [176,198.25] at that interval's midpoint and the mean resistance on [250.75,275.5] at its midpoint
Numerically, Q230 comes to 1.91 K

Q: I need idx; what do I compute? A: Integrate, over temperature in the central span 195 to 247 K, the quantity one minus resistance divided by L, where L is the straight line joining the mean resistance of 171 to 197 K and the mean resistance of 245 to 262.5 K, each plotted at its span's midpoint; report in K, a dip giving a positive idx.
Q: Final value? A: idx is 6.3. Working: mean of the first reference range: 1.13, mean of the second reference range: 1.2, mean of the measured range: 1.02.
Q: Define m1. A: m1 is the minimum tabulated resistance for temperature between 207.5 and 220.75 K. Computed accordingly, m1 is 1.009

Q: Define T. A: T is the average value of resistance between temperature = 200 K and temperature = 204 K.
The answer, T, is 1.14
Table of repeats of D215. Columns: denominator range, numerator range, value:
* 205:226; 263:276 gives 0.53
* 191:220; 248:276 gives 0.81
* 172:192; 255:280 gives 0.64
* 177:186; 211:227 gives 0.90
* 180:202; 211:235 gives 0.85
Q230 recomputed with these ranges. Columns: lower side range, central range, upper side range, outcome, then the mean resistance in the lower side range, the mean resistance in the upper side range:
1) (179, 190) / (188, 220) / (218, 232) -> -1.3 K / 1.14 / 0.954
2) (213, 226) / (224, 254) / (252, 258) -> 2.5 K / 1.05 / 1.2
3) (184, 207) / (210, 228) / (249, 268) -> 0.5 K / 1.11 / 0.999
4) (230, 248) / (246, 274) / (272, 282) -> -3.4 K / 0.959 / 0.703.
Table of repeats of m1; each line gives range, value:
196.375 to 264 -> 0.6434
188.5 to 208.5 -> 0.9917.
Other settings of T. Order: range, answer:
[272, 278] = 0.612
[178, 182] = 1.15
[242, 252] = 1.34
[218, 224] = 1.03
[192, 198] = 1.05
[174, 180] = 1.17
